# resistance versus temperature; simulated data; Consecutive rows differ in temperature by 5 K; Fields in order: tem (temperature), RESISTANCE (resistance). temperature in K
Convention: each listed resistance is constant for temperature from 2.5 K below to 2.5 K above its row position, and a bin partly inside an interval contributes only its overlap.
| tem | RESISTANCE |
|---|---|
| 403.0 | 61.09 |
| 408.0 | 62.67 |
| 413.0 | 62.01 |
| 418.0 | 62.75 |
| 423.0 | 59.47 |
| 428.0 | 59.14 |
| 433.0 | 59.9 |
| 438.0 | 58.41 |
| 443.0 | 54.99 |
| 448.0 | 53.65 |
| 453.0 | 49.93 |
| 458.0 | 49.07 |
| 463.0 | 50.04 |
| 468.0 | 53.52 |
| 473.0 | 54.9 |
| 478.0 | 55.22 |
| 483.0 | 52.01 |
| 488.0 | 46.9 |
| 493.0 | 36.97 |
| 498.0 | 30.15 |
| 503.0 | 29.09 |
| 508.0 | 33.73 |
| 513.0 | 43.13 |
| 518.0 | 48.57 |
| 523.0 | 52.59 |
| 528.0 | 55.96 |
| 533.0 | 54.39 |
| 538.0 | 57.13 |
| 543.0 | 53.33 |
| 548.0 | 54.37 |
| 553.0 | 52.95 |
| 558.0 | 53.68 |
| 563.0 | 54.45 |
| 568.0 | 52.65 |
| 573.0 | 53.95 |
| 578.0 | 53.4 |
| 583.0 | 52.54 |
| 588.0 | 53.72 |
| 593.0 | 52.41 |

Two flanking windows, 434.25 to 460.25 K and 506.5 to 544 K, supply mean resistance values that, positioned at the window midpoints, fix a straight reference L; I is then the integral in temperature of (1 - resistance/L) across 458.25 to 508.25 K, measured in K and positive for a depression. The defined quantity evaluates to 6.9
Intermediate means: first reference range 53.6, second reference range 50.1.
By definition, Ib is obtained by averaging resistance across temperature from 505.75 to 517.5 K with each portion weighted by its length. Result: 40.3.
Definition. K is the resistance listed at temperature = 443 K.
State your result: 54.99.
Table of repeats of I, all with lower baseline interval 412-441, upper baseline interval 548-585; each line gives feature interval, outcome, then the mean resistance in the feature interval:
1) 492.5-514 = 8.6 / 33.8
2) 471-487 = 1.2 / 53.3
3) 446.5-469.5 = 3.0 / 51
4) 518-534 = 0.6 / 53.4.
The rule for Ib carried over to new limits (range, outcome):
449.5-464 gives 49.9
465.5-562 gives 48.4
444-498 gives 49.4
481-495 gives 45.4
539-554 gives 54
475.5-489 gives 51.9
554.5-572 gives 53.6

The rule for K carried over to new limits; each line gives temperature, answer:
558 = 53.68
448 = 53.65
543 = 53.33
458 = 49.07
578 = 53.4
